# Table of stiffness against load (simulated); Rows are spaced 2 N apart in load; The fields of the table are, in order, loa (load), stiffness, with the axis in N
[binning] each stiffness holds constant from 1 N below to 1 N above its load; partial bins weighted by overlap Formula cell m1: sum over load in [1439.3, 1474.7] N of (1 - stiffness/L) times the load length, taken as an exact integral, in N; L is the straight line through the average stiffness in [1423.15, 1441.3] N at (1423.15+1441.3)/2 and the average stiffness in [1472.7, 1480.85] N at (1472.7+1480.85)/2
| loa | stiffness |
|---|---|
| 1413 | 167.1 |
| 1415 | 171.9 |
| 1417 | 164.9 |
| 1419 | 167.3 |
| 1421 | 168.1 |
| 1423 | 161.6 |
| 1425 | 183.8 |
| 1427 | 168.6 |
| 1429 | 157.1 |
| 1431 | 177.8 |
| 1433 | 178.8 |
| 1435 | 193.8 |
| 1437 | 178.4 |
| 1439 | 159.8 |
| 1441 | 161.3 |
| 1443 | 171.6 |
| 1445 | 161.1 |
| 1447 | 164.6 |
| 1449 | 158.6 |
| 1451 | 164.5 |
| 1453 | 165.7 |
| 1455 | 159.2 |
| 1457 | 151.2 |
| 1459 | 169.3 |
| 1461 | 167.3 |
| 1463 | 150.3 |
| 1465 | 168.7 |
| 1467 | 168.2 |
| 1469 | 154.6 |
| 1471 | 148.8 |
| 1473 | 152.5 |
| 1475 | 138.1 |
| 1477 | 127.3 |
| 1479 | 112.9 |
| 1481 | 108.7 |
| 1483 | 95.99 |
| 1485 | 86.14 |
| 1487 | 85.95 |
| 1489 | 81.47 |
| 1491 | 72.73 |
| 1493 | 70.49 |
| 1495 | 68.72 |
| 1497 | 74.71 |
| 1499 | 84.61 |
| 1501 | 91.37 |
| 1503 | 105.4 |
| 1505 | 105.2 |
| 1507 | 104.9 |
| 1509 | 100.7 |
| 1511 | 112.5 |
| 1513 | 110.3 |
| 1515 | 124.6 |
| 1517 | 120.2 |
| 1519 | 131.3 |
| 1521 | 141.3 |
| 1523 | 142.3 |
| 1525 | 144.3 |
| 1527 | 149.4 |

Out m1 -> -3.0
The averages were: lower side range 173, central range 161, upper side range 128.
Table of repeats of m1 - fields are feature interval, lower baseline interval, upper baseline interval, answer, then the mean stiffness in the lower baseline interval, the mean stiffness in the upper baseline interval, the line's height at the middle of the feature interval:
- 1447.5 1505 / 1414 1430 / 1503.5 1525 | 7.0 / 168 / 120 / 140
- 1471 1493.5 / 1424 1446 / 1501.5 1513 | 4.2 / 172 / 106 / 129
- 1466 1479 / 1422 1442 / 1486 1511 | -2.6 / 172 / 88.2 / 121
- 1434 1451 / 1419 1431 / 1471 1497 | -2.3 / 169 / 101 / 149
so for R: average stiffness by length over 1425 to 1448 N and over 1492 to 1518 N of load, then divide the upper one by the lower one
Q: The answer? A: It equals 0.57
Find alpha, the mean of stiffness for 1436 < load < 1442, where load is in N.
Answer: 167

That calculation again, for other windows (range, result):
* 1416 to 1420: 166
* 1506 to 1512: 106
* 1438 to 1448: 164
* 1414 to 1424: 167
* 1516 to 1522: 131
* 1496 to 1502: 83.6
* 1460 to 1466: 162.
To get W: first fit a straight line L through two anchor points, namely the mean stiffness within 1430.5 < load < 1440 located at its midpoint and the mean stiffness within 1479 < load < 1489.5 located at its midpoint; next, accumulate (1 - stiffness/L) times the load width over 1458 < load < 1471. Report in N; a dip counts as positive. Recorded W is -3.5 N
